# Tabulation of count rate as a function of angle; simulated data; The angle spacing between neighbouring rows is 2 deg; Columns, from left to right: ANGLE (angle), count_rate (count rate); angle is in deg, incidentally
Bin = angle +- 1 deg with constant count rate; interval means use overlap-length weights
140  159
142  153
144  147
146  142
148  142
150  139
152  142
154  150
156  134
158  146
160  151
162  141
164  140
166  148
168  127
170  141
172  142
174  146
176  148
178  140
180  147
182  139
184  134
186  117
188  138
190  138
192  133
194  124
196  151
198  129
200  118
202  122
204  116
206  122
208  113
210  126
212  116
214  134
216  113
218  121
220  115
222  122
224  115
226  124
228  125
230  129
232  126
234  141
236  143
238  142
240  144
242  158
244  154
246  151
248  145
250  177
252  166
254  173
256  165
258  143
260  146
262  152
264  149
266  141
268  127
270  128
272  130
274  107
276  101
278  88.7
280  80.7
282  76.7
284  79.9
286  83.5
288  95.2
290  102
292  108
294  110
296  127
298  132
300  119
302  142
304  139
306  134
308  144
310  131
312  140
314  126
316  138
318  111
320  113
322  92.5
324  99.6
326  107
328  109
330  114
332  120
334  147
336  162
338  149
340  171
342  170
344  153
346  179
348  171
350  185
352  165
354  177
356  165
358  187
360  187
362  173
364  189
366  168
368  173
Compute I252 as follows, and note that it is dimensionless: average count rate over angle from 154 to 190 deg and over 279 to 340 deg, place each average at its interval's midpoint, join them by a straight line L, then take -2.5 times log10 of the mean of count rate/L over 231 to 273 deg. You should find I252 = -0.158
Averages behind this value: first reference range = 140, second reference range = 119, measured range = 148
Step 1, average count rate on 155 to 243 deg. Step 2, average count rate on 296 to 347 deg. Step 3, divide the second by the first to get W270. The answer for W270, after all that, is 1.0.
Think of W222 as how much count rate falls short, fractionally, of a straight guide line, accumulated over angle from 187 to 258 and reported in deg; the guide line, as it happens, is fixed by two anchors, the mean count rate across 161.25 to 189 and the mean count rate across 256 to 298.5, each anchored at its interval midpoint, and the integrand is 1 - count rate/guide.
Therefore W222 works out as -4.2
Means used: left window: 139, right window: 116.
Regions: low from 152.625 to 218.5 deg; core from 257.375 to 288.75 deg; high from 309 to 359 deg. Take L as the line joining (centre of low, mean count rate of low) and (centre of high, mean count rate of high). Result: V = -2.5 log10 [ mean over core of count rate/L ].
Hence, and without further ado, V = 0.216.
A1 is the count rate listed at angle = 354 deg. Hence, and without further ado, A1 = 177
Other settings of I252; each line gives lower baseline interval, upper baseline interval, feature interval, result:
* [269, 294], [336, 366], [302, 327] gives 0.074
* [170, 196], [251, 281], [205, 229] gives 0.131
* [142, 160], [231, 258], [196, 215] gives 0.204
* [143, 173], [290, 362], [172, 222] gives 0.100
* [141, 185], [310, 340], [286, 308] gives 0.070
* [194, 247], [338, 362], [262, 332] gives 0.312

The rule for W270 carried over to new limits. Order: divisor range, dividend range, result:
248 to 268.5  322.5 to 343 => 0.87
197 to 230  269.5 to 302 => 0.87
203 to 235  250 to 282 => 1.08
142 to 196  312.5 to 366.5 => 1.06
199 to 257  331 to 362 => 1.23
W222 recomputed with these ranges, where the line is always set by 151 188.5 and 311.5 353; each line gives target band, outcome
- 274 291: 6.1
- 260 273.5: 0.2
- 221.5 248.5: 0.5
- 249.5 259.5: -1.7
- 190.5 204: 1.1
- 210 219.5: 1.3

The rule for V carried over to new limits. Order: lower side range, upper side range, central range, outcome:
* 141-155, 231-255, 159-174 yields 0.03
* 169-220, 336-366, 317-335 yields 0.42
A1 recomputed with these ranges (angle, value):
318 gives 111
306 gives 134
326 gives 107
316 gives 138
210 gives 126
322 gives 92.5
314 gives 126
